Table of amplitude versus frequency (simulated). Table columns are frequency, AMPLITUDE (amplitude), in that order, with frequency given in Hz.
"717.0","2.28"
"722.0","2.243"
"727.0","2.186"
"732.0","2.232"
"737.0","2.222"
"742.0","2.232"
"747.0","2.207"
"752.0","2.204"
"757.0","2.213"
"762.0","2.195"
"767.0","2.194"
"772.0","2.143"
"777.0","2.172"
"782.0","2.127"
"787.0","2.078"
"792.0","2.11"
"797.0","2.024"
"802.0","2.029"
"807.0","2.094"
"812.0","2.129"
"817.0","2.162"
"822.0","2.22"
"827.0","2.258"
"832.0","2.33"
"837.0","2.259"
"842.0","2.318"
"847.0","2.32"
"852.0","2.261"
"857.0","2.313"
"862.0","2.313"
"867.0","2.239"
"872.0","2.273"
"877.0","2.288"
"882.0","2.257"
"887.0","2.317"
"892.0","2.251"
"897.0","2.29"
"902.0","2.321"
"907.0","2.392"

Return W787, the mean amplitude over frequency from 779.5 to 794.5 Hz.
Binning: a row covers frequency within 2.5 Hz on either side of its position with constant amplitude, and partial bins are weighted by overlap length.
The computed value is 2.1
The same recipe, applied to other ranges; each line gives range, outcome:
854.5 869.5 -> 2.29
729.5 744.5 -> 2.23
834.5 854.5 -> 2.29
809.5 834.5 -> 2.22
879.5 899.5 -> 2.28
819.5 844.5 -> 2.28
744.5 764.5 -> 2.2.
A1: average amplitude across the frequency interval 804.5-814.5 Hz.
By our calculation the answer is 2.11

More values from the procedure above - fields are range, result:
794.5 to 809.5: 2.05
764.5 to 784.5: 2.16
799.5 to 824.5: 2.13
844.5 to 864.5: 2.3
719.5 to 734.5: 2.22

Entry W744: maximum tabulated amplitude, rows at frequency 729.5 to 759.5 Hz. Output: 2.232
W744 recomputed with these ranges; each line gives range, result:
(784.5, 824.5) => 2.22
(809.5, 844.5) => 2.33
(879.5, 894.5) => 2.317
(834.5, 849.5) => 2.32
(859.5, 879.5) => 2.313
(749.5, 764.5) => 2.213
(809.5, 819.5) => 2.162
